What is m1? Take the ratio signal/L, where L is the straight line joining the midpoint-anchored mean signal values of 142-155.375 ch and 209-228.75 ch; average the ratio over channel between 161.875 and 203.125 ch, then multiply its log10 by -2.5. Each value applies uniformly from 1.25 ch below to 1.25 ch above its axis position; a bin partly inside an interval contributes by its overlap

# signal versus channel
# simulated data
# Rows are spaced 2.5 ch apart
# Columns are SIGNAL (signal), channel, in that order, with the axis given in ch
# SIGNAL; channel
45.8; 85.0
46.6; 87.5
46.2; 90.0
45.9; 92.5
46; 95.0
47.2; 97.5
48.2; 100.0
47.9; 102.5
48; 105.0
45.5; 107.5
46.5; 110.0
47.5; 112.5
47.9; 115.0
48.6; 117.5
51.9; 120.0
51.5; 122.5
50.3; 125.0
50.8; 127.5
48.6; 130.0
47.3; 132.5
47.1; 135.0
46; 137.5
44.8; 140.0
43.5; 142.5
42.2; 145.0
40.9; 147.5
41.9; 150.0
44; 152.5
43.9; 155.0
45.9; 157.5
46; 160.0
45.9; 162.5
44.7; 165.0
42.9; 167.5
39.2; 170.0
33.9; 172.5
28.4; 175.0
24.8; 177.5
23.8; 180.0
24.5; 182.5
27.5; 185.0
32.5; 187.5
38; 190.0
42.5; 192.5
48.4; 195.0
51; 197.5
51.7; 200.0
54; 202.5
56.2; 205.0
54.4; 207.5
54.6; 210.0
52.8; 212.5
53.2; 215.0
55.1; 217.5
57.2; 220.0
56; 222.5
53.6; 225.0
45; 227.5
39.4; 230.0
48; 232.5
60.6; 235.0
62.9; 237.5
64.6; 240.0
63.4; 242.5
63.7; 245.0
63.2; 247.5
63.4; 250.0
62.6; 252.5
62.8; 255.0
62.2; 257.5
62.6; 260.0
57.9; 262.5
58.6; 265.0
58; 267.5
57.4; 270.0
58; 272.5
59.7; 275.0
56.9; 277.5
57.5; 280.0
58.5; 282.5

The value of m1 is 0.249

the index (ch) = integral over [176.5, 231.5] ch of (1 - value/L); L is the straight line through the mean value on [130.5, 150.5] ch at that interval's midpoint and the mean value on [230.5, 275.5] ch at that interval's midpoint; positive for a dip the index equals 8.5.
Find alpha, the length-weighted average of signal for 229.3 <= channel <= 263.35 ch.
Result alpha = 60.2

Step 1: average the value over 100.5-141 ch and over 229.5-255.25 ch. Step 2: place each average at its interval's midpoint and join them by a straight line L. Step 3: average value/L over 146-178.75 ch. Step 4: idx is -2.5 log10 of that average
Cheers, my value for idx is 0.28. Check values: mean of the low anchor 48.2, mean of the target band 40.2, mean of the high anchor 60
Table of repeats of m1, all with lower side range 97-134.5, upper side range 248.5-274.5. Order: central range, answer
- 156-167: 0.15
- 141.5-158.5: 0.19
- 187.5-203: 0.19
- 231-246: -0.03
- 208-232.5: 0.10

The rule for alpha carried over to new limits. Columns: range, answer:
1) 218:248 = 56.3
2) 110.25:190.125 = 41.9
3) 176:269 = 51.6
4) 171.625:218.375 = 42.5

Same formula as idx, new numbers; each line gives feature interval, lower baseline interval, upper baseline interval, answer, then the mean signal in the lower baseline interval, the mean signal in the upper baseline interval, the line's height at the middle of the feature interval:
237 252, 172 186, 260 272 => -0.25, 26.8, 58.5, 50.6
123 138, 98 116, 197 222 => 0.01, 47.3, 54.2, 48.9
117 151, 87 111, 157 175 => -0.07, 46.8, 41.5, 44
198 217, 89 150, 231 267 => 0.05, 47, 61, 56.5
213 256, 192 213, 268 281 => -0.05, 52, 57.9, 54.6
